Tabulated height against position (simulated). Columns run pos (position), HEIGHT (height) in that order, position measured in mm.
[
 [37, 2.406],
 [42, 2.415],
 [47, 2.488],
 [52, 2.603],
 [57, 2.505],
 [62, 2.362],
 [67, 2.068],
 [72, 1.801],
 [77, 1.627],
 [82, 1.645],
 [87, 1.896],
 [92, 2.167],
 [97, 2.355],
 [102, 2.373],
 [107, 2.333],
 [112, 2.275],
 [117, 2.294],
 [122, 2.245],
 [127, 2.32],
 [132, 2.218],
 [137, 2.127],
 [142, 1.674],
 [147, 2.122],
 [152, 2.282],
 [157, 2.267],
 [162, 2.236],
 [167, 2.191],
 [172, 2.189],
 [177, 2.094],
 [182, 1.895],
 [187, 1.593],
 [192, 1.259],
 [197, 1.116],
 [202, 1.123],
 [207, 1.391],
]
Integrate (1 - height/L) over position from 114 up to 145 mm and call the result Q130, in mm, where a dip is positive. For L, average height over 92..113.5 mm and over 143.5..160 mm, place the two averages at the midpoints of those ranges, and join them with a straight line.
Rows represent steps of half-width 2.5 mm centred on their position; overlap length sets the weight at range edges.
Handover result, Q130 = 1.4 mm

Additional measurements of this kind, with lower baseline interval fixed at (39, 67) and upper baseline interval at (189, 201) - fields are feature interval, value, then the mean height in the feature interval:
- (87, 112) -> -2.9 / 2.26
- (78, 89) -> 2.2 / 1.75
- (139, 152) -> -2.9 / 1.98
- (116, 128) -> -2.9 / 2.28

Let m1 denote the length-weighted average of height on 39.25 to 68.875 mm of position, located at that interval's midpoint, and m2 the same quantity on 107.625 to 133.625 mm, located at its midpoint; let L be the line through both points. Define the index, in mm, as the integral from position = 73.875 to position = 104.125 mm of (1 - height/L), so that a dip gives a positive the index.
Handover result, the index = 4.36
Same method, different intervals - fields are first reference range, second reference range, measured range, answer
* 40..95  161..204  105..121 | -2.5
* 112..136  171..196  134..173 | -2.8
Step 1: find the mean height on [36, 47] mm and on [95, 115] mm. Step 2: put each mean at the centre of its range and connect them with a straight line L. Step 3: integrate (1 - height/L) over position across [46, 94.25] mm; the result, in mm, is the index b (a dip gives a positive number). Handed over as 5.7 mm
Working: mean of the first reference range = 2.43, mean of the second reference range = 2.33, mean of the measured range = 2.1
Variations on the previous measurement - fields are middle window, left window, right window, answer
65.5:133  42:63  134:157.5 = 4.8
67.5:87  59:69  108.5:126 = 4.3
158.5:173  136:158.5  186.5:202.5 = -3.8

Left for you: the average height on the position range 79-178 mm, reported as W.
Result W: 2.16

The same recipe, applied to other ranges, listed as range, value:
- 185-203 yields 1.28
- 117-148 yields 2.13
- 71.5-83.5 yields 1.68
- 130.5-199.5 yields 1.94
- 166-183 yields 2.1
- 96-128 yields 2.31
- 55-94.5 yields 2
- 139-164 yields 2.11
